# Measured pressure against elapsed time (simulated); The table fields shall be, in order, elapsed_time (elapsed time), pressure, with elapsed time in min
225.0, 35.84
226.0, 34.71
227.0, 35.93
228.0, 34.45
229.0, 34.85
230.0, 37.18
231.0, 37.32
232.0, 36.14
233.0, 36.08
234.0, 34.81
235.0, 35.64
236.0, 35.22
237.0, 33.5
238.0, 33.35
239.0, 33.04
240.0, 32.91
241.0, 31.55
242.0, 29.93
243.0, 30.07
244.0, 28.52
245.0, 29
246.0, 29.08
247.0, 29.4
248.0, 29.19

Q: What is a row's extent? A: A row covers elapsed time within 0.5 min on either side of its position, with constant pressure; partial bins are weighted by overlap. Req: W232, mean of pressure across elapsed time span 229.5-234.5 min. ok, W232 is 36.3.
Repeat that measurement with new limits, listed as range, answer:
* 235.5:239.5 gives 33.8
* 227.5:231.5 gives 36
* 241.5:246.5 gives 29.3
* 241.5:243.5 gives 30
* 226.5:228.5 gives 35.2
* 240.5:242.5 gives 30.7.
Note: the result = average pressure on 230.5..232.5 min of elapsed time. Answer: 36.7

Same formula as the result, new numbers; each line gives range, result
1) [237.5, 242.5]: 32.2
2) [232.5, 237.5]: 35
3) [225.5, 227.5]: 35.3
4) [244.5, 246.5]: 29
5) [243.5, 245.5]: 28.8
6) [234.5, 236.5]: 35.4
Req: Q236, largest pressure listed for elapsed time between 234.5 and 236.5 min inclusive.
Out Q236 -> 35.64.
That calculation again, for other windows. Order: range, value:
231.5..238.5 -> 36.14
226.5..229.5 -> 35.93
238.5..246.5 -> 33.04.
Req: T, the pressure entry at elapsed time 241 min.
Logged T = 31.55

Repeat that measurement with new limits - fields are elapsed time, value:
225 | 35.84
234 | 34.81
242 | 29.93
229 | 34.85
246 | 29.08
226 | 34.71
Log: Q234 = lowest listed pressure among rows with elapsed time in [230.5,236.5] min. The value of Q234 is 34.81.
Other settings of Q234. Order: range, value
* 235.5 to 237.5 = 33.5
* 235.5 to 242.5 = 29.93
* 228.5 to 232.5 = 34.85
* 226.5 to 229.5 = 34.45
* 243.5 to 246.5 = 28.52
